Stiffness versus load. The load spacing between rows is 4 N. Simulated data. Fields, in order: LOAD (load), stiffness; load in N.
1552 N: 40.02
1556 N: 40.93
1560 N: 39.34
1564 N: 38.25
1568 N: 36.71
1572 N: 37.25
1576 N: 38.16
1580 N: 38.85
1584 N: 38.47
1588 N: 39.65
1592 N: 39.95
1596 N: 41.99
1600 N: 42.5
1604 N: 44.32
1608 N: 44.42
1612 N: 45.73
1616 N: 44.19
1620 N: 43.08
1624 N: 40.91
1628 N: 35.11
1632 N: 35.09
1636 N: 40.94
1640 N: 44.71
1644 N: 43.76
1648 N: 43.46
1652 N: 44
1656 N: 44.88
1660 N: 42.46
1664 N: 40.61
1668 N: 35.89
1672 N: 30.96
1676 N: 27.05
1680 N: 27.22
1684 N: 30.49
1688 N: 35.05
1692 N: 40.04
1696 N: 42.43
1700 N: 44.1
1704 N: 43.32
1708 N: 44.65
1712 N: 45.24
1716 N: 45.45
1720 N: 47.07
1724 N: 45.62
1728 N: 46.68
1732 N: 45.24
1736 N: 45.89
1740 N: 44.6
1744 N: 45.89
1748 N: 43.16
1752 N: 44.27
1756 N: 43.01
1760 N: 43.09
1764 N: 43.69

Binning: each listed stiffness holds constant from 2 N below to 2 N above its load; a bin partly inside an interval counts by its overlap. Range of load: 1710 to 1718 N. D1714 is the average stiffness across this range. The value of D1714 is 45.3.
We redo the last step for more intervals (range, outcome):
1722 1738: 45.9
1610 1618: 45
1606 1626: 43.7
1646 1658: 44.1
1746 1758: 43.5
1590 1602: 41.5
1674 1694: 32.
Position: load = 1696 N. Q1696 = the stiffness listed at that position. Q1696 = 42.43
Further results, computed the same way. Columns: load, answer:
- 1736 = 45.89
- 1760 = 43.09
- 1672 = 30.96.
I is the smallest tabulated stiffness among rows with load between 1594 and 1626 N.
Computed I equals 40.91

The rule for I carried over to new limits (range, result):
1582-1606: 38.47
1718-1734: 45.24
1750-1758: 43.01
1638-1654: 43.46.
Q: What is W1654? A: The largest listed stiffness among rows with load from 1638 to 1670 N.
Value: 44.88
